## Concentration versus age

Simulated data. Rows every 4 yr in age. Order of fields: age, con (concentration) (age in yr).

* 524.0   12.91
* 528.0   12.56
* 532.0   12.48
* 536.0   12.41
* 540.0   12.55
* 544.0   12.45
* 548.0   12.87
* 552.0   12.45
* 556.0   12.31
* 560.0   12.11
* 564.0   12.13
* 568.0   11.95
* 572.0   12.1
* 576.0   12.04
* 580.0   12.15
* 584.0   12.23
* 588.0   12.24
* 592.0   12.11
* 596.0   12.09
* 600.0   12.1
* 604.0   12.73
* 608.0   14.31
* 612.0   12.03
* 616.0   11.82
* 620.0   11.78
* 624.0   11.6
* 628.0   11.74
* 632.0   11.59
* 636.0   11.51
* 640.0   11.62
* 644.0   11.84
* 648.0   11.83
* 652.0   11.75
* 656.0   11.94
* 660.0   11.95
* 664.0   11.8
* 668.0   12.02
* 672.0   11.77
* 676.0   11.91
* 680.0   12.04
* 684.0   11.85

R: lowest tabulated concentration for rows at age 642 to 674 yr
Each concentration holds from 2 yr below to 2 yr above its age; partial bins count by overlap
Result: 11.75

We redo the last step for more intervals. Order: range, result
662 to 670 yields 11.8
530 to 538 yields 12.41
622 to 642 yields 11.51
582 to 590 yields 12.23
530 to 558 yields 12.31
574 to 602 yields 12.04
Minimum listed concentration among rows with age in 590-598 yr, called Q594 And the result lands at 12.09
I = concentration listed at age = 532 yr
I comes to 12.48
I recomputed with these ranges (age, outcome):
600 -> 12.1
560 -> 12.11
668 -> 12.02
